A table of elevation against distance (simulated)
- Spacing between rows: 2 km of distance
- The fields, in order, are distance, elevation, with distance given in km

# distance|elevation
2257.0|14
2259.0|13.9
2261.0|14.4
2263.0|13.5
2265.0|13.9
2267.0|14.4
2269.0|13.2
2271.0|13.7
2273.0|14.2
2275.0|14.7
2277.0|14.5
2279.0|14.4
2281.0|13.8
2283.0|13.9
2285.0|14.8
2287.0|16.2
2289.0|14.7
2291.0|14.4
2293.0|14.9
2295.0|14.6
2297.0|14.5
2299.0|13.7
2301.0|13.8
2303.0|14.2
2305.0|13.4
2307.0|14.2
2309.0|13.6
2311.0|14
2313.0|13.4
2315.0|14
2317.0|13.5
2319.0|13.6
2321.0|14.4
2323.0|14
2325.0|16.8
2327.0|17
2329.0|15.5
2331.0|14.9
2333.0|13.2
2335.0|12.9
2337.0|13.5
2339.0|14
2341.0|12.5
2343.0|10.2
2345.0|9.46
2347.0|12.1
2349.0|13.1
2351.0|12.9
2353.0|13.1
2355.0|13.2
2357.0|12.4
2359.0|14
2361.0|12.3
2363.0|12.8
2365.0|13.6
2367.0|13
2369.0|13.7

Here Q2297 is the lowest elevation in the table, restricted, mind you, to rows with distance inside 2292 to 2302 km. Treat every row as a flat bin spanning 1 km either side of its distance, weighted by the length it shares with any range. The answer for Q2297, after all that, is 13.7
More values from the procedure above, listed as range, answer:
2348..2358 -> 12.4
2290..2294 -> 14.4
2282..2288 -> 13.9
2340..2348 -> 9.46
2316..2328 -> 13.5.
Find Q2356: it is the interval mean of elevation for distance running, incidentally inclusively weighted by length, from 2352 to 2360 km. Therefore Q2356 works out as 13.2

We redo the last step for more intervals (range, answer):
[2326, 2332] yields 15.8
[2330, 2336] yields 13.7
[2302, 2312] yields 13.9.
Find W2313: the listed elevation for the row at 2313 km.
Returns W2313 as 13.4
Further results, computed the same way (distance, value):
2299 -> 13.7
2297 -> 14.5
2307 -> 14.2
